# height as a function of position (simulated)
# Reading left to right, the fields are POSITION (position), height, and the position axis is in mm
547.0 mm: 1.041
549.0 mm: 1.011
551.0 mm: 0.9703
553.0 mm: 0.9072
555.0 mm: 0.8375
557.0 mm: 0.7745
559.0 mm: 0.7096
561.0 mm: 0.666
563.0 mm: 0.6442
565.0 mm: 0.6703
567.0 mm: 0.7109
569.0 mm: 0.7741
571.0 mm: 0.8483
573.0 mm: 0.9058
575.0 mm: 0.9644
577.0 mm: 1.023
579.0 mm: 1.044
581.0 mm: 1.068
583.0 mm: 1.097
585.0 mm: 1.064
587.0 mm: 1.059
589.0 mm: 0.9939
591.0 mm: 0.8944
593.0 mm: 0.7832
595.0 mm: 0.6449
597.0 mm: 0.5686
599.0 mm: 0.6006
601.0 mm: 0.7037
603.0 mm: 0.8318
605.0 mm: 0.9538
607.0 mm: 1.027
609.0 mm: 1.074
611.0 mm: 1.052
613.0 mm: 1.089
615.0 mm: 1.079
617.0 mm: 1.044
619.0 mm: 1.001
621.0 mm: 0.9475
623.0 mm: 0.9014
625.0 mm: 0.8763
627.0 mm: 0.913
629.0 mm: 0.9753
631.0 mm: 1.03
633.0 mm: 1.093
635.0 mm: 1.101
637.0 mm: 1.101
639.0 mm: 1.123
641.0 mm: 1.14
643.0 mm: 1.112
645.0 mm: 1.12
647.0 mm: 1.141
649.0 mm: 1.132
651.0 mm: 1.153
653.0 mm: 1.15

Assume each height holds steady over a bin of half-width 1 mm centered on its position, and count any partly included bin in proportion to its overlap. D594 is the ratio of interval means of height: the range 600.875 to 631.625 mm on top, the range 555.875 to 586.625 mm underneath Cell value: 1.1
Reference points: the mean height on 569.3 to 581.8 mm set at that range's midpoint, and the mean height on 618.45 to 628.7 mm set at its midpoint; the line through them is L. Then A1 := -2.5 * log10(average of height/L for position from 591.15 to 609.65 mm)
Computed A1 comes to 0.18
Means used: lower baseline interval 0.963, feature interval 0.798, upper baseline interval 0.928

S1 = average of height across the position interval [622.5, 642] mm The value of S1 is 1.03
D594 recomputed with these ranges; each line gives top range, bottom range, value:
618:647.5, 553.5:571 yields 1.41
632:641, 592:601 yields 1.69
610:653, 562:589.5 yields 1.15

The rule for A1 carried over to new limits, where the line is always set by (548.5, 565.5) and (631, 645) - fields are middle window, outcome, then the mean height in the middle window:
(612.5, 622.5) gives 0.005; 1.02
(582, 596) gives -0.021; 0.934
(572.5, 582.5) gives -0.156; 1.01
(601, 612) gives 0.028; 0.962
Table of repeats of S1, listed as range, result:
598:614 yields 0.916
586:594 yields 0.933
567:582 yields 0.931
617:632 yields 0.956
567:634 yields 0.934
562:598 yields 0.875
